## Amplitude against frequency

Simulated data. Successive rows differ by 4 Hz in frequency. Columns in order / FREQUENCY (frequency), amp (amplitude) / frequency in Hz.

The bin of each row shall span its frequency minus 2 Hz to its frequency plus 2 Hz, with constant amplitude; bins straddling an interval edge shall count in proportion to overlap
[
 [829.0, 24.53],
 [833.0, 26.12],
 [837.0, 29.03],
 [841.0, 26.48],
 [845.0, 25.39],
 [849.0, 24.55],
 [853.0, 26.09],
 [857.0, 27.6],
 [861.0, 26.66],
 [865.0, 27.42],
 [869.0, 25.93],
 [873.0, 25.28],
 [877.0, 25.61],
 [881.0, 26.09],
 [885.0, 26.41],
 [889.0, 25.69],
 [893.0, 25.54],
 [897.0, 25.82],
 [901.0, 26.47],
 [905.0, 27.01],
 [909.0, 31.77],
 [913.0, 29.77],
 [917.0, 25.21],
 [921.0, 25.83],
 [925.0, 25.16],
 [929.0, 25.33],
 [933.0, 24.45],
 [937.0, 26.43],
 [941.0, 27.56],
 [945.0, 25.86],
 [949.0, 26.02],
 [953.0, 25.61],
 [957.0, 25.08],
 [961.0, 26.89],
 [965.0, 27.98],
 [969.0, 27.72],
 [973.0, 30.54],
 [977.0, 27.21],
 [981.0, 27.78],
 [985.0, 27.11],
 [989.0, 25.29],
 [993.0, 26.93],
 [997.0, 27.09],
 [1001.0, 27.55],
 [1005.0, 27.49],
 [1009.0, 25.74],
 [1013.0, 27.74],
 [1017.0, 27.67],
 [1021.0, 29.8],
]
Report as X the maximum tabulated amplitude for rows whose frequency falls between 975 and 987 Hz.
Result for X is 27.78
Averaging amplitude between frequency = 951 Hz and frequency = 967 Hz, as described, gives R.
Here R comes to 26.4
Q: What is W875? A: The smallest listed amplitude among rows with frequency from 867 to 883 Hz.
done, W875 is 25.28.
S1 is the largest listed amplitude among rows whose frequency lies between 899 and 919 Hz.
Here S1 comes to 31.77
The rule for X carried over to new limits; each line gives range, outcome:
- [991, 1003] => 27.55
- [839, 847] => 26.48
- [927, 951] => 27.56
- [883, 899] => 26.41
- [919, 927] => 25.83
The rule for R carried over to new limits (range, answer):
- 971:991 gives 27.6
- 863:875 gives 26.2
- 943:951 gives 25.9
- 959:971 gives 27.5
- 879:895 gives 25.9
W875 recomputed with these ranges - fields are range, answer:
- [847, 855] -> 24.55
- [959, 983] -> 26.89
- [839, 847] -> 25.39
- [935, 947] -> 25.86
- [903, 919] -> 25.21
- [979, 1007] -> 25.29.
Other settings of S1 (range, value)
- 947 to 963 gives 26.89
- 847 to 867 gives 27.6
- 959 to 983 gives 30.54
